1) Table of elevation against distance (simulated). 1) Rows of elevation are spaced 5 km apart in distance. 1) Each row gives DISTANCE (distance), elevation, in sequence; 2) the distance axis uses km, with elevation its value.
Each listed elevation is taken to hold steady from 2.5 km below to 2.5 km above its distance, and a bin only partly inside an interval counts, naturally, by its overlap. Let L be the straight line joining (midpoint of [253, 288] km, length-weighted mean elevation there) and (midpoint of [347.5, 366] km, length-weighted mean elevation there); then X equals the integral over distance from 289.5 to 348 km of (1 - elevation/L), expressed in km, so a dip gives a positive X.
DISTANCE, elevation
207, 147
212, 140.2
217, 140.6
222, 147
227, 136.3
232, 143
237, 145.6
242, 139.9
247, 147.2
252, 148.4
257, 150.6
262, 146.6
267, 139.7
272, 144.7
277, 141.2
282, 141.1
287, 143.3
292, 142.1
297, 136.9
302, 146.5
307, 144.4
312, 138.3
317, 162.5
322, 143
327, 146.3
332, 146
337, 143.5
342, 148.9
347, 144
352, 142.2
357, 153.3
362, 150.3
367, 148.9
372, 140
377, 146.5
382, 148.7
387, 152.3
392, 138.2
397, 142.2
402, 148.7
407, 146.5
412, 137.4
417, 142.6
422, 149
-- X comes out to 0.5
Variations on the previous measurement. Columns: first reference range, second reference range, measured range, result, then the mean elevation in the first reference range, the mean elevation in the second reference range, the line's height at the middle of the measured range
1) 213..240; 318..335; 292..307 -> 0.3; 142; 147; 145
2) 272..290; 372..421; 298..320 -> -0.6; 142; 145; 143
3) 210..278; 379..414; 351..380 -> -0.5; 144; 145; 145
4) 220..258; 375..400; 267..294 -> 0.5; 144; 146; 145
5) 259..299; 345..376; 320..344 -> -0.1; 142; 146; 145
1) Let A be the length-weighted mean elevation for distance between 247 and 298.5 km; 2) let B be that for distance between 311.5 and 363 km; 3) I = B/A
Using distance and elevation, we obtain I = 1.03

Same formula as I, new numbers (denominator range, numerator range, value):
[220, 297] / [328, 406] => 1.02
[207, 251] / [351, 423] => 1.02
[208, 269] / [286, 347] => 1.01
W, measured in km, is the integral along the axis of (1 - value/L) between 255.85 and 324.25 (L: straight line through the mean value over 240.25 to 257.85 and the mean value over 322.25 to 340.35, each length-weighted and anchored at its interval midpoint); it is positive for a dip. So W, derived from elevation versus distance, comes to 0.7 km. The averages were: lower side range 146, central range 144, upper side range 145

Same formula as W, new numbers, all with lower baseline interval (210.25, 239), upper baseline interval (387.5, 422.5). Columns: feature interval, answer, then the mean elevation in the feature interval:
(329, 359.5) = -0.7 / 146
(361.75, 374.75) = -0.2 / 146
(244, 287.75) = -0.7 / 145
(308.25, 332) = -0.7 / 147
